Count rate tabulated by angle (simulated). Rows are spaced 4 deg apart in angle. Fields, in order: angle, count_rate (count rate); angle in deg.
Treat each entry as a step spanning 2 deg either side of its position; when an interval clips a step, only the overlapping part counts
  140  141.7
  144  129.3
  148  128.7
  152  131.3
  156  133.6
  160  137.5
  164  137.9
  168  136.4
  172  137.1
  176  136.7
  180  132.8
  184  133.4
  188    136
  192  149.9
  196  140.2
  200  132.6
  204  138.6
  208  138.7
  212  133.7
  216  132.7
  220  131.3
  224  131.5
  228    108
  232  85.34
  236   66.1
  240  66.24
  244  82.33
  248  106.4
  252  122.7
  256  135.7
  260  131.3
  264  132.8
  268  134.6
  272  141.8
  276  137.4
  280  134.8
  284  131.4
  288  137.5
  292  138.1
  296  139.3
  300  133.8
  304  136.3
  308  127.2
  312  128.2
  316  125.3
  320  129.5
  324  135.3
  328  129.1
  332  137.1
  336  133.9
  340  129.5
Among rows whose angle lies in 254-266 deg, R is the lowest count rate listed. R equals 131.3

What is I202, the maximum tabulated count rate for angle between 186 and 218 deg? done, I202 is 149.9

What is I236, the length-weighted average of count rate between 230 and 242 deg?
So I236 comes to 72.6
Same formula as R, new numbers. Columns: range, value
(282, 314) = 127.2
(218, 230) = 108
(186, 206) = 132.6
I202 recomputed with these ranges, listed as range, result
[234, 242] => 66.24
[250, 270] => 135.7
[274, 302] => 139.3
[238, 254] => 122.7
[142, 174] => 137.9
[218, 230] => 131.5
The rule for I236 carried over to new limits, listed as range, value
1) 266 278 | 138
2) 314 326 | 130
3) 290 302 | 137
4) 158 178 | 137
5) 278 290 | 135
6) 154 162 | 136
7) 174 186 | 134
